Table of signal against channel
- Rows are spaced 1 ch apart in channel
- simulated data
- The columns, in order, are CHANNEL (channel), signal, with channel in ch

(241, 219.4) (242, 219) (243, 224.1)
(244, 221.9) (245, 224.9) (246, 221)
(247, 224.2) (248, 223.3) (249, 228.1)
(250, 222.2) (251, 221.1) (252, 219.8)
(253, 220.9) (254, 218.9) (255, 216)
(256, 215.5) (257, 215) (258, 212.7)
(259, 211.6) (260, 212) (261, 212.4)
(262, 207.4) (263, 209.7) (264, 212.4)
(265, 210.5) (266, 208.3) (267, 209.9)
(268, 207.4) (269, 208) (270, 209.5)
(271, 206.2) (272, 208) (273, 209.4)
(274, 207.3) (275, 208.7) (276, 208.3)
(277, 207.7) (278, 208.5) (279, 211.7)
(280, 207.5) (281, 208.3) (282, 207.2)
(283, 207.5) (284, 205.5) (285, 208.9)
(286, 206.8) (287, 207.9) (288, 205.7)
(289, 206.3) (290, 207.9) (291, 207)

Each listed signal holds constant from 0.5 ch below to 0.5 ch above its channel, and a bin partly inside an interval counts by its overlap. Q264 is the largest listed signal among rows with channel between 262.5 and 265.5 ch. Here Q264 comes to 212.4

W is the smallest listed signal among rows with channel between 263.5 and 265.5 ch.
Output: 210.5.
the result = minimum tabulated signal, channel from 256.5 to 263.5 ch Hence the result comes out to 207.4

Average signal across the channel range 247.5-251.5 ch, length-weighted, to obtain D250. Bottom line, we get 224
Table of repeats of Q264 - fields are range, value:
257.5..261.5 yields 212.7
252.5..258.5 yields 220.9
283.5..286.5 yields 208.9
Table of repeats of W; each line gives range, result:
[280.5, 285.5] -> 205.5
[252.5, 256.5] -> 215.5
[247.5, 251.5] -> 221.1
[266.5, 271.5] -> 206.2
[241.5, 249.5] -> 219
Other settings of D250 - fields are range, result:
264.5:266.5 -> 209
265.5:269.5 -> 208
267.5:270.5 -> 208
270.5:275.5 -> 208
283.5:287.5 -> 207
